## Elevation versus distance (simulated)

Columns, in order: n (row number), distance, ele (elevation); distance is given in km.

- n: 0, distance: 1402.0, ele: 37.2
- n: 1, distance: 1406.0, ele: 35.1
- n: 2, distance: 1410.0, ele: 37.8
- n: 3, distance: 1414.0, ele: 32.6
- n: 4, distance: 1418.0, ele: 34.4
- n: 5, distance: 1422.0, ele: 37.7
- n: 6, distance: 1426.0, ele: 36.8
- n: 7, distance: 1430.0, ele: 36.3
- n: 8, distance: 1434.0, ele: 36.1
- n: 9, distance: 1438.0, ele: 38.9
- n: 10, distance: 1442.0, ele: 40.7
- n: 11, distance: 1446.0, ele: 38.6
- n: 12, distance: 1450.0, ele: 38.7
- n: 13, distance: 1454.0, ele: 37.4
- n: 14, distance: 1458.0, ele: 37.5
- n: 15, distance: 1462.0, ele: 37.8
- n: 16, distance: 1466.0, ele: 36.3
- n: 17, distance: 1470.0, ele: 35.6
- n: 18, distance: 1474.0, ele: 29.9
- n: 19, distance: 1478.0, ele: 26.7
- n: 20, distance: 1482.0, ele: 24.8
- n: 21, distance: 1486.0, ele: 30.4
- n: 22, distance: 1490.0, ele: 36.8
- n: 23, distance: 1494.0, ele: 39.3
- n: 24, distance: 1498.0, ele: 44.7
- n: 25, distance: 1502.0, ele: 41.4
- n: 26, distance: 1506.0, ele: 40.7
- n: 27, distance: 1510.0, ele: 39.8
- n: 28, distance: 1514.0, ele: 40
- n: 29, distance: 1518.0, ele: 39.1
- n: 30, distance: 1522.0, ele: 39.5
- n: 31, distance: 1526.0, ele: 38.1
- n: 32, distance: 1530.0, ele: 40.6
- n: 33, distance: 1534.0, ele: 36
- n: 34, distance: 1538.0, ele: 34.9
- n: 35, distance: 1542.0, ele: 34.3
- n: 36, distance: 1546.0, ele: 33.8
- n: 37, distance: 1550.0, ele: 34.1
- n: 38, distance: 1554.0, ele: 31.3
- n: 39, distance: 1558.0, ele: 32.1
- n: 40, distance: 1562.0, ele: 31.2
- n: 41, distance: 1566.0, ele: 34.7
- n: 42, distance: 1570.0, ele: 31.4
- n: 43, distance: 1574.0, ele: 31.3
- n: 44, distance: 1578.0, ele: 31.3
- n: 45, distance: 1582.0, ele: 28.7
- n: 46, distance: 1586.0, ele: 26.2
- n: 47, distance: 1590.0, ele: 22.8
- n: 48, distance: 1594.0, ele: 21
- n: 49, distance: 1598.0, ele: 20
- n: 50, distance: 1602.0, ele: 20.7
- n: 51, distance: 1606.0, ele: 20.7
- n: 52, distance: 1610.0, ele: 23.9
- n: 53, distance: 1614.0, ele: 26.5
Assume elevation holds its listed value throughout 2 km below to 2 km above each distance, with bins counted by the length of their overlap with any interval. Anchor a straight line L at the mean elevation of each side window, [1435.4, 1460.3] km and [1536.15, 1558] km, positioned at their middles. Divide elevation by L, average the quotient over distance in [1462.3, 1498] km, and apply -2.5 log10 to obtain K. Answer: 0.11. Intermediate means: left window 38.6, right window 33.5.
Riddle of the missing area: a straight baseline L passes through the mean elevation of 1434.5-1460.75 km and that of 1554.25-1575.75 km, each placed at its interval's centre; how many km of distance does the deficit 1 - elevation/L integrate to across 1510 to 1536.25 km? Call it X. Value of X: -3.47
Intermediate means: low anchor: 38.5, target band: 38.9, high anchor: 32.1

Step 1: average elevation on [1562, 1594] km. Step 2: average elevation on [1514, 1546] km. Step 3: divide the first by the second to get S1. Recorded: 0.78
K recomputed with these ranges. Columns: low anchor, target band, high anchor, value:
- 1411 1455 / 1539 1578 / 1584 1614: -0.25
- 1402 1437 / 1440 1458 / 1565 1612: -0.13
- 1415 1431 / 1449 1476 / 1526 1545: 0.00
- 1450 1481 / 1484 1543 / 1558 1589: -0.18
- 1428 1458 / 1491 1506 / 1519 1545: -0.11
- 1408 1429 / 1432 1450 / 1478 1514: -0.07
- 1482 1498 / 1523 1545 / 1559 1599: -0.16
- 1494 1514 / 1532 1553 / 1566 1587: 0.03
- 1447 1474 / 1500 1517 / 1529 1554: -0.13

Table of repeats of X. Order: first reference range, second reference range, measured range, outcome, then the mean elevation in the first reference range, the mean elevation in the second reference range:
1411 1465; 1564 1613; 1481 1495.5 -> 0.1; 37.2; 26.1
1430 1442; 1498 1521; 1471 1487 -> 4.5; 37.8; 40.6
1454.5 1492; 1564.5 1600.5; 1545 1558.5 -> -1.8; 33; 27.3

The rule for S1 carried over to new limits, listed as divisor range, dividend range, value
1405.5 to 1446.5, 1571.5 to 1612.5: 0.67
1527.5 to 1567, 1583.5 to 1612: 0.65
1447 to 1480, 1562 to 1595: 0.82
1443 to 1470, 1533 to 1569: 0.89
